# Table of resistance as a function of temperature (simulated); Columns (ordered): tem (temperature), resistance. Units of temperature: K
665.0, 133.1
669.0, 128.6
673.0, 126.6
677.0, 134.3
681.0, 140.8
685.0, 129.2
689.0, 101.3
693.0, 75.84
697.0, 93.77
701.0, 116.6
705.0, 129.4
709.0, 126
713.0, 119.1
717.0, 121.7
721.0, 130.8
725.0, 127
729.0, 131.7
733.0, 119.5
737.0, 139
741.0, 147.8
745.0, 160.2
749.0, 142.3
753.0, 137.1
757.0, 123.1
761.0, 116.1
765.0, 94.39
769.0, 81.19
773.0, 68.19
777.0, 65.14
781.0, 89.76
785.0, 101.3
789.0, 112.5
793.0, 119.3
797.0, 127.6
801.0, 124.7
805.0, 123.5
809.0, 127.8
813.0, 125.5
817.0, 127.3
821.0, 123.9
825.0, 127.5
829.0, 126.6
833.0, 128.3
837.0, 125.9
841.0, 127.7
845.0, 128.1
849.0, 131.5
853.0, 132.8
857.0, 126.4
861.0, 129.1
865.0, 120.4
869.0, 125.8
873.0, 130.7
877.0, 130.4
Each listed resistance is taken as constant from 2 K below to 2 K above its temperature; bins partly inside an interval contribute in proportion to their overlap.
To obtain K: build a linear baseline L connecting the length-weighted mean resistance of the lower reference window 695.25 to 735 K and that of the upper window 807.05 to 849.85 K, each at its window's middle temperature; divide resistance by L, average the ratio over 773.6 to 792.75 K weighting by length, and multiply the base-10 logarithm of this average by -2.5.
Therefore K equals 0.323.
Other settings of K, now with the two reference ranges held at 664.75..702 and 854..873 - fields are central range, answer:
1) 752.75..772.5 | 0.16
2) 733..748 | -0.20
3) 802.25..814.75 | -0.02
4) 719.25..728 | -0.09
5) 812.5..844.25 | -0.02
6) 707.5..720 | -0.04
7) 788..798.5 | 0.02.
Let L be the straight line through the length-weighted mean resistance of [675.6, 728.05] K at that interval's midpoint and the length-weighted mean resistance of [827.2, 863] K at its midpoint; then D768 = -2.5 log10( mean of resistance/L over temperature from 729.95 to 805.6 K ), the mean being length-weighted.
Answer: 0.07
